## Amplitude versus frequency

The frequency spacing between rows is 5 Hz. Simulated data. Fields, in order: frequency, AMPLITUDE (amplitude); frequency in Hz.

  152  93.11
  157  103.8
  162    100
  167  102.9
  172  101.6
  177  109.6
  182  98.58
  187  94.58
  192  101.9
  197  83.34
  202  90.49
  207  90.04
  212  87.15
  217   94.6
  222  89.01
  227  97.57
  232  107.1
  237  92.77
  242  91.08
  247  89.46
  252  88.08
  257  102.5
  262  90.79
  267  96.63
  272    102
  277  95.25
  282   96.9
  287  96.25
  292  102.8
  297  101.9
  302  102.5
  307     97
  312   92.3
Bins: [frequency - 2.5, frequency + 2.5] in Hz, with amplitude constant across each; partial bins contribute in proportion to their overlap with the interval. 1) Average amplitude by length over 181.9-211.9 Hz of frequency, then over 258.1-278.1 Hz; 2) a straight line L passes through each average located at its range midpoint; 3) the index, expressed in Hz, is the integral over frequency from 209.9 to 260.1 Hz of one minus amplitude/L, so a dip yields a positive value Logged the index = 0.4 Hz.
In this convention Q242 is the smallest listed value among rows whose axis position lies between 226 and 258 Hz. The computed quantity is 88.08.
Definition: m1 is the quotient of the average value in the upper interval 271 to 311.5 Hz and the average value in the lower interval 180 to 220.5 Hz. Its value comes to 1.1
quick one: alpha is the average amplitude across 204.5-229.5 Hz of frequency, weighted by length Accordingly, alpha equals 91.7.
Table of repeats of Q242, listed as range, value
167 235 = 83.34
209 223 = 87.15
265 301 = 95.25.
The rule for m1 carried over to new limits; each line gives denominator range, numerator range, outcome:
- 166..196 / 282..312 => 0.99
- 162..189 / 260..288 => 0.95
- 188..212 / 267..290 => 1.07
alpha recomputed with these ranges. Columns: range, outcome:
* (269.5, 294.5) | 98.6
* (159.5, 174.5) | 102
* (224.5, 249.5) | 95.6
